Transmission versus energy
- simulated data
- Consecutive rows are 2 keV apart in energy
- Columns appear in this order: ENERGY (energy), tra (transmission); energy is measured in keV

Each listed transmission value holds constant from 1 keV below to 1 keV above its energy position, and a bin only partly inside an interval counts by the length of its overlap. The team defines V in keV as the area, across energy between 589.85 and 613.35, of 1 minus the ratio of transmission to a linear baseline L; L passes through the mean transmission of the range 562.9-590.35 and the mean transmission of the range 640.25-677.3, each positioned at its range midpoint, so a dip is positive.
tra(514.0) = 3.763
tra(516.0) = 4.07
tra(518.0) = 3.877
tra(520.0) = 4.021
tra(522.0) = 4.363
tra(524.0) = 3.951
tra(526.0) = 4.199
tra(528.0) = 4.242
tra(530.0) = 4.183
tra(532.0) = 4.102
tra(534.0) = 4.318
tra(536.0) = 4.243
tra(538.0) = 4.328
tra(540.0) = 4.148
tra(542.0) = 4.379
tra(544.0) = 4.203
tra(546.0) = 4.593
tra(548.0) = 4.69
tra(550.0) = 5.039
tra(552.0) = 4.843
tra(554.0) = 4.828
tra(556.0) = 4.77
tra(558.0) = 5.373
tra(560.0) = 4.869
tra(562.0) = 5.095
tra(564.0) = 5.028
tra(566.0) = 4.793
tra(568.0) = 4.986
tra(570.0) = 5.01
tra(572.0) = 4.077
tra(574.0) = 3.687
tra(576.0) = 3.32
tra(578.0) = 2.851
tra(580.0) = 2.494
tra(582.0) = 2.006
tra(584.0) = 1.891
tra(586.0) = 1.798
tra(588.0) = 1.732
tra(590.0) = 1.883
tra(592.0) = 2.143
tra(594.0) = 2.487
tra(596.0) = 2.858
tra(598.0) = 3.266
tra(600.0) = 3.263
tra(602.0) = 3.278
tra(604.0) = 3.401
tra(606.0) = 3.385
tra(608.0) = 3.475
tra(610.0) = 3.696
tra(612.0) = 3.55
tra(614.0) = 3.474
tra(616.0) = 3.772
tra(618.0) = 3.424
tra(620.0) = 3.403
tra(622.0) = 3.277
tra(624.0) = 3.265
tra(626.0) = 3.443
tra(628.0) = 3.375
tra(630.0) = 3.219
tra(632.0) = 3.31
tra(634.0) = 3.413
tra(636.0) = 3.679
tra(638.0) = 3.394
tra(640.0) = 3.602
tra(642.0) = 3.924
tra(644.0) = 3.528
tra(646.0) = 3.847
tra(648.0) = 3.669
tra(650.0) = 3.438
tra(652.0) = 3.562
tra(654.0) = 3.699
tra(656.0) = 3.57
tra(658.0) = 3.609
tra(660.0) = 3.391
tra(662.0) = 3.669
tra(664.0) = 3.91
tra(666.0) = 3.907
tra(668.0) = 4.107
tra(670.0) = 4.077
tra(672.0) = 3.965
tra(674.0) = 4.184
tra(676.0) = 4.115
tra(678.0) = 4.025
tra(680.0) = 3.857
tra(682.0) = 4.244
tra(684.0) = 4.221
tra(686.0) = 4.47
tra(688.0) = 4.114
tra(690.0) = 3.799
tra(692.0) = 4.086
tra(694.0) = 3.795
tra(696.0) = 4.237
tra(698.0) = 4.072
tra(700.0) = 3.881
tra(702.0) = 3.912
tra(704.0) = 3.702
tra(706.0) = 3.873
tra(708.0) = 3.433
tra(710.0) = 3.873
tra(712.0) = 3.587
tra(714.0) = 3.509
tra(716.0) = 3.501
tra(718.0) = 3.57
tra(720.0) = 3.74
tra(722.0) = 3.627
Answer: 2.3 keV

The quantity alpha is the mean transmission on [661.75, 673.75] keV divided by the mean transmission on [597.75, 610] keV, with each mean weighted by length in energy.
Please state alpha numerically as 1.2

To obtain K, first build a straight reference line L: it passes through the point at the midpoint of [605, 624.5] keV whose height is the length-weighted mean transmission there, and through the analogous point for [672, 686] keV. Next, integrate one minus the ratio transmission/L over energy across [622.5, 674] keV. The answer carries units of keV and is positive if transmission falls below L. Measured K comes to 2.5 keV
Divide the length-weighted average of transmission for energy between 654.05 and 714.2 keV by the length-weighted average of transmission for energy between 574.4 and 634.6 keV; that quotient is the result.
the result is 1.30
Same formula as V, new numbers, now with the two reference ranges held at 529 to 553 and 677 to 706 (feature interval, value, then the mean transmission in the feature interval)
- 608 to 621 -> 2.1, 3.55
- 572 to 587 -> 5.7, 2.68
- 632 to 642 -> 1.5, 3.54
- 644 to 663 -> 2.4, 3.6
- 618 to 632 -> 2.9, 3.34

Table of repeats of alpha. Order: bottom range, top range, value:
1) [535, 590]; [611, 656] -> 0.88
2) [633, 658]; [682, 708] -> 1.11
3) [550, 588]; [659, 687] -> 1.01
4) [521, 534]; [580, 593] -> 0.47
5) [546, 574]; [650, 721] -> 0.80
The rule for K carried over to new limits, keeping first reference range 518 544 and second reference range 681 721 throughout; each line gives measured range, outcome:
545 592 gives 3.1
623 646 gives 3.0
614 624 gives 1.4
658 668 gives 0.5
